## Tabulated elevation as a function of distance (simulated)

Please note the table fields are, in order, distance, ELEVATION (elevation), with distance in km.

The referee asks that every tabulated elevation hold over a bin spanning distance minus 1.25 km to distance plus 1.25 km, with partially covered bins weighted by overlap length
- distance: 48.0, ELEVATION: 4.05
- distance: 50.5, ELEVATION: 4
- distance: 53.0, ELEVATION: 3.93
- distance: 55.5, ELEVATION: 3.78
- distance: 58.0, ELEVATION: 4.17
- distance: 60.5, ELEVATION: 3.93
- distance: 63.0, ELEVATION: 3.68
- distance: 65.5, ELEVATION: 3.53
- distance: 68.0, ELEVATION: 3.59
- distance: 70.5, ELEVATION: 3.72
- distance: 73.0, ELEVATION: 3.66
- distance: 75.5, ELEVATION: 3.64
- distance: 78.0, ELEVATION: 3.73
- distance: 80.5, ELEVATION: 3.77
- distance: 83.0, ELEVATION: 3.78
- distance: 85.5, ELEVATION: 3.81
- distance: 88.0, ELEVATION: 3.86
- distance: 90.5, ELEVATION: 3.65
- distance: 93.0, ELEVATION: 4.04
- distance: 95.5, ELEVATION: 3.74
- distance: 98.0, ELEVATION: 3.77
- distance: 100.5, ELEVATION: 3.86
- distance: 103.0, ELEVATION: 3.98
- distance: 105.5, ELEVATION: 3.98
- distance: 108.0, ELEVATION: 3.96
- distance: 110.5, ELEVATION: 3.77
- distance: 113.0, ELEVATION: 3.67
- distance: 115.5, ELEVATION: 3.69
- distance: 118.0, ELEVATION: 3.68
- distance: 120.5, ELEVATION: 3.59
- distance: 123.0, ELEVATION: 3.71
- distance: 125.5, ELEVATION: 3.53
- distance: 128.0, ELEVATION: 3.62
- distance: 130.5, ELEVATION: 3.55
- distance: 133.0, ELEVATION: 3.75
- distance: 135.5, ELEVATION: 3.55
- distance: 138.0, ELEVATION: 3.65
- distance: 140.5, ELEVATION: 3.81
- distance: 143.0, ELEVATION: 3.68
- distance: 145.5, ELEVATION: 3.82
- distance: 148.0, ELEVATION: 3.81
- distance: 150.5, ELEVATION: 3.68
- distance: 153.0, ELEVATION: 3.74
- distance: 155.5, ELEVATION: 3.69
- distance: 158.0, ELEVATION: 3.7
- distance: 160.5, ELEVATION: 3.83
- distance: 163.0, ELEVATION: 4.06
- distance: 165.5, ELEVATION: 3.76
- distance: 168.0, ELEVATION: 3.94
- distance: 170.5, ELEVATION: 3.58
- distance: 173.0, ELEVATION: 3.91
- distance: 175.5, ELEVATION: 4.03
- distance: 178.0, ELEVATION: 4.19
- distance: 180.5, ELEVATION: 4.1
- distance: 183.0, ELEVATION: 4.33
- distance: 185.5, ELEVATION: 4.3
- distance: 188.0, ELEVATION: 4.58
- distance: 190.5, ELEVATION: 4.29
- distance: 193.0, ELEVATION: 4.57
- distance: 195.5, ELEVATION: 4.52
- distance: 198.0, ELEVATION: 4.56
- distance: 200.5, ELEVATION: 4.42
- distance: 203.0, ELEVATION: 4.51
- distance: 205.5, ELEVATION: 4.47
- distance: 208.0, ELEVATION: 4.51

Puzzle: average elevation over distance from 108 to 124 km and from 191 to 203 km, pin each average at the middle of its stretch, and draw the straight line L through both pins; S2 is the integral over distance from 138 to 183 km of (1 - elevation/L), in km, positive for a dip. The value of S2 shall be 3.2 km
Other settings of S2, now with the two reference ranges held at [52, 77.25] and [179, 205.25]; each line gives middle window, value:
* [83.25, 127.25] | 2.1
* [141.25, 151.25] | 1.0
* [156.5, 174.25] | 1.9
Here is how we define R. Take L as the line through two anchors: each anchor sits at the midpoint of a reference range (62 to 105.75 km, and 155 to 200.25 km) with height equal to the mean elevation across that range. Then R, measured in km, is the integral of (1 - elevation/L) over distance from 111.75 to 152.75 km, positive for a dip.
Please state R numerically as 2.8 km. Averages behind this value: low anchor 3.76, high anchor 4.12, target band 3.68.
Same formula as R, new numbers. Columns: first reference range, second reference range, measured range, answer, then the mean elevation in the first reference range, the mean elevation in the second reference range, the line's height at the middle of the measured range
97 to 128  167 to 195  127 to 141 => 0.9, 3.76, 4.18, 3.89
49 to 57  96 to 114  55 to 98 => 1.3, 3.92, 3.85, 3.89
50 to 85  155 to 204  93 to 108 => 0.0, 3.78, 4.15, 3.89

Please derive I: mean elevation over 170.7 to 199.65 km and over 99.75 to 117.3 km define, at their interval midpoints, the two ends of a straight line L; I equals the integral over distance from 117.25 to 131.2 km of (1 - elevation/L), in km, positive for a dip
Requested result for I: 1.1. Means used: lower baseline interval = 3.84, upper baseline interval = 4.28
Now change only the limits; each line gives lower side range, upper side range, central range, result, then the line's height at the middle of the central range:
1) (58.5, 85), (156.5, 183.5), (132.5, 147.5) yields 0.6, 3.87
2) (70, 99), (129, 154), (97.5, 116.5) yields -0.5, 3.74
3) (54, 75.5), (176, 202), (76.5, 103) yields 0.5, 3.88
